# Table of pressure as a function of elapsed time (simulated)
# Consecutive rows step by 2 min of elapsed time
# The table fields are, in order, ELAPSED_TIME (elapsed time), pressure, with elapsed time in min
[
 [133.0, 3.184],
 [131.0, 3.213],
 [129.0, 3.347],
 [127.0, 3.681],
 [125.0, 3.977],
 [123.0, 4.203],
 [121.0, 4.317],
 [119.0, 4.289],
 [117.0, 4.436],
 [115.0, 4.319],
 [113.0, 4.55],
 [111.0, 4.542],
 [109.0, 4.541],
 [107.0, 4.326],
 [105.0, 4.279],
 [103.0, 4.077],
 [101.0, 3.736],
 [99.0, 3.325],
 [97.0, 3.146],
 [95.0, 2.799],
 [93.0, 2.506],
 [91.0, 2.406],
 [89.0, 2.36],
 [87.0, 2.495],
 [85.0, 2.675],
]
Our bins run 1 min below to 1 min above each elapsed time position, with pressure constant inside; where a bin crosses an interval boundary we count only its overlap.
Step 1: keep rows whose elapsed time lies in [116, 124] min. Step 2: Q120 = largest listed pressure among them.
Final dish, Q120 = 4.436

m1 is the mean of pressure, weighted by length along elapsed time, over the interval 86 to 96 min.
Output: 2.51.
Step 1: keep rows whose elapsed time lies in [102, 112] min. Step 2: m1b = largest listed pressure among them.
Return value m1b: 4.542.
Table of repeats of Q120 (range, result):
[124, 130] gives 3.977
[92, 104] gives 4.077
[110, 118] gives 4.55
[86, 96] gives 2.799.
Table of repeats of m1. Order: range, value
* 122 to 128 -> 3.95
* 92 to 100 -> 2.94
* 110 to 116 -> 4.47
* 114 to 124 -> 4.31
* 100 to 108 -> 4.1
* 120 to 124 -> 4.26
